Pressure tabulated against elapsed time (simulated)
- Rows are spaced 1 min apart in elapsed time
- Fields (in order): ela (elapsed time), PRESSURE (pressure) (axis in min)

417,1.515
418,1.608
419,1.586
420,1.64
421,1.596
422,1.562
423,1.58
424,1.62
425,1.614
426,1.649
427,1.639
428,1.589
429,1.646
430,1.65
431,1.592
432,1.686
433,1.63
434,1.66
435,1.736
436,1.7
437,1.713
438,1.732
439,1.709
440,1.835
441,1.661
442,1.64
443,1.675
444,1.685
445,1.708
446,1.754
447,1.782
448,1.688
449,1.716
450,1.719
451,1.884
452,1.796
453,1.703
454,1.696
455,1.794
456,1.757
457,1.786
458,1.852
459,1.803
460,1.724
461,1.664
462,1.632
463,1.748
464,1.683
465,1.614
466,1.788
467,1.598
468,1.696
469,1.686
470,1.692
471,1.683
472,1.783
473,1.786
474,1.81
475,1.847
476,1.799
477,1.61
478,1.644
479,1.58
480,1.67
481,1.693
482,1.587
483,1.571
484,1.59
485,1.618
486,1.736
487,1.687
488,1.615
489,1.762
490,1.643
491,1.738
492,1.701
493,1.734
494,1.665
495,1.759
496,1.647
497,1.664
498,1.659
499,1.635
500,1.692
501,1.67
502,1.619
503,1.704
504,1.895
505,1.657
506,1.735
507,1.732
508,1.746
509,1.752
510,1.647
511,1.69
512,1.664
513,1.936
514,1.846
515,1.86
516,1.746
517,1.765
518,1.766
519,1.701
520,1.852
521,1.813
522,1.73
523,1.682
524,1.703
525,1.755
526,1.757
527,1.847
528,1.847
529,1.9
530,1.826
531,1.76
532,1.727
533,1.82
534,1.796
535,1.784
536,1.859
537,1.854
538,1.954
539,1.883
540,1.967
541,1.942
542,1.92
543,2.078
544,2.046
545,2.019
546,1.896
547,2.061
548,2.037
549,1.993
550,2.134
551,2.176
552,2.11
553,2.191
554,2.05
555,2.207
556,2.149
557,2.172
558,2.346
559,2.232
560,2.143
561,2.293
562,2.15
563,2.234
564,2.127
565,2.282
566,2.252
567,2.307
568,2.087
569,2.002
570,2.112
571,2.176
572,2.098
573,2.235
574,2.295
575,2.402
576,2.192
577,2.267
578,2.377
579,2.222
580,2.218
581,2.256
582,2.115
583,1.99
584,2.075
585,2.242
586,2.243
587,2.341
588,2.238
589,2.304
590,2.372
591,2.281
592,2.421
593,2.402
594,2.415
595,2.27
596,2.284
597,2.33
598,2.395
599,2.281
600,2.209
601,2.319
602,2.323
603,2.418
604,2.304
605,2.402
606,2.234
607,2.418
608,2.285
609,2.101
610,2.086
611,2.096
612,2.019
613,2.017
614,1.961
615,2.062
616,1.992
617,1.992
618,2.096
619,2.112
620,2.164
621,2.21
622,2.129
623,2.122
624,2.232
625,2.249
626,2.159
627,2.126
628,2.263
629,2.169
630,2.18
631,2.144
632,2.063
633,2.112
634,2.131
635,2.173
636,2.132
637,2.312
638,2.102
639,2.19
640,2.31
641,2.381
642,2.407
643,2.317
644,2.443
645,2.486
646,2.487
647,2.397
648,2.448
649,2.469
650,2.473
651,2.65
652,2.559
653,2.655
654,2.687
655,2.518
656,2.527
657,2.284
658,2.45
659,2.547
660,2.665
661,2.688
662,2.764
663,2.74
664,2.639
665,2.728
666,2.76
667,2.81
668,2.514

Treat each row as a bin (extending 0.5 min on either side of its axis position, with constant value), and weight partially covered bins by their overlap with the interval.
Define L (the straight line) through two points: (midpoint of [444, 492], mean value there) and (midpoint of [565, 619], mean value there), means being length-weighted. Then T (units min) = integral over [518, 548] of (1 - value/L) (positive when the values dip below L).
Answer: 1.9 min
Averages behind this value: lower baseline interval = 1.71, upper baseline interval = 2.22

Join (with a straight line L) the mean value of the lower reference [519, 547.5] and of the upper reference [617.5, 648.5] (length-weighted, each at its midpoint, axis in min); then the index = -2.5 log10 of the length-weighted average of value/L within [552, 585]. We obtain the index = -0.107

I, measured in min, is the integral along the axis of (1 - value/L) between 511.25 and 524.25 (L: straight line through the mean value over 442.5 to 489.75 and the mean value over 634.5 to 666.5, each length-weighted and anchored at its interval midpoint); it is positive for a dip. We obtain 1.0 min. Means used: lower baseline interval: 1.71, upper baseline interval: 2.48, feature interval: 1.77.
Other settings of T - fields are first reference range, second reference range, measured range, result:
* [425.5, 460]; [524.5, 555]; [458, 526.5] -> 4.32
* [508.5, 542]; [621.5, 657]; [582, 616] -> -1.68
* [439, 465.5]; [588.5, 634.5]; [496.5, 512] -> 1.55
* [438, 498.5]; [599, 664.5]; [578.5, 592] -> -0.60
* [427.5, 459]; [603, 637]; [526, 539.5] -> 0.74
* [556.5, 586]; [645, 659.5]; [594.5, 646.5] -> 3.78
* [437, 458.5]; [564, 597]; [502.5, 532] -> 3.45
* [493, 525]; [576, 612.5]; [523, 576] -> -1.31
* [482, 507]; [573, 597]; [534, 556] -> 0.07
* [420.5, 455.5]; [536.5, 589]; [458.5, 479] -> 1.00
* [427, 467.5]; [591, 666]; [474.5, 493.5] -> 1.64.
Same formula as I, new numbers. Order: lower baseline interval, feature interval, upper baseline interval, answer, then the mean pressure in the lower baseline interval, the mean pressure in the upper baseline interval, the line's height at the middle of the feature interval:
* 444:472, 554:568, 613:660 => -1.1 min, 1.73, 2.29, 2.05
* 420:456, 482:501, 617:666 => 2.0 min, 1.69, 2.36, 1.86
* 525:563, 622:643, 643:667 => 2.2 min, 2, 2.57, 2.45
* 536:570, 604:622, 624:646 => 0.5 min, 2.1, 2.24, 2.2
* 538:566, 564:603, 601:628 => -2.1 min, 2.11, 2.17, 2.14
